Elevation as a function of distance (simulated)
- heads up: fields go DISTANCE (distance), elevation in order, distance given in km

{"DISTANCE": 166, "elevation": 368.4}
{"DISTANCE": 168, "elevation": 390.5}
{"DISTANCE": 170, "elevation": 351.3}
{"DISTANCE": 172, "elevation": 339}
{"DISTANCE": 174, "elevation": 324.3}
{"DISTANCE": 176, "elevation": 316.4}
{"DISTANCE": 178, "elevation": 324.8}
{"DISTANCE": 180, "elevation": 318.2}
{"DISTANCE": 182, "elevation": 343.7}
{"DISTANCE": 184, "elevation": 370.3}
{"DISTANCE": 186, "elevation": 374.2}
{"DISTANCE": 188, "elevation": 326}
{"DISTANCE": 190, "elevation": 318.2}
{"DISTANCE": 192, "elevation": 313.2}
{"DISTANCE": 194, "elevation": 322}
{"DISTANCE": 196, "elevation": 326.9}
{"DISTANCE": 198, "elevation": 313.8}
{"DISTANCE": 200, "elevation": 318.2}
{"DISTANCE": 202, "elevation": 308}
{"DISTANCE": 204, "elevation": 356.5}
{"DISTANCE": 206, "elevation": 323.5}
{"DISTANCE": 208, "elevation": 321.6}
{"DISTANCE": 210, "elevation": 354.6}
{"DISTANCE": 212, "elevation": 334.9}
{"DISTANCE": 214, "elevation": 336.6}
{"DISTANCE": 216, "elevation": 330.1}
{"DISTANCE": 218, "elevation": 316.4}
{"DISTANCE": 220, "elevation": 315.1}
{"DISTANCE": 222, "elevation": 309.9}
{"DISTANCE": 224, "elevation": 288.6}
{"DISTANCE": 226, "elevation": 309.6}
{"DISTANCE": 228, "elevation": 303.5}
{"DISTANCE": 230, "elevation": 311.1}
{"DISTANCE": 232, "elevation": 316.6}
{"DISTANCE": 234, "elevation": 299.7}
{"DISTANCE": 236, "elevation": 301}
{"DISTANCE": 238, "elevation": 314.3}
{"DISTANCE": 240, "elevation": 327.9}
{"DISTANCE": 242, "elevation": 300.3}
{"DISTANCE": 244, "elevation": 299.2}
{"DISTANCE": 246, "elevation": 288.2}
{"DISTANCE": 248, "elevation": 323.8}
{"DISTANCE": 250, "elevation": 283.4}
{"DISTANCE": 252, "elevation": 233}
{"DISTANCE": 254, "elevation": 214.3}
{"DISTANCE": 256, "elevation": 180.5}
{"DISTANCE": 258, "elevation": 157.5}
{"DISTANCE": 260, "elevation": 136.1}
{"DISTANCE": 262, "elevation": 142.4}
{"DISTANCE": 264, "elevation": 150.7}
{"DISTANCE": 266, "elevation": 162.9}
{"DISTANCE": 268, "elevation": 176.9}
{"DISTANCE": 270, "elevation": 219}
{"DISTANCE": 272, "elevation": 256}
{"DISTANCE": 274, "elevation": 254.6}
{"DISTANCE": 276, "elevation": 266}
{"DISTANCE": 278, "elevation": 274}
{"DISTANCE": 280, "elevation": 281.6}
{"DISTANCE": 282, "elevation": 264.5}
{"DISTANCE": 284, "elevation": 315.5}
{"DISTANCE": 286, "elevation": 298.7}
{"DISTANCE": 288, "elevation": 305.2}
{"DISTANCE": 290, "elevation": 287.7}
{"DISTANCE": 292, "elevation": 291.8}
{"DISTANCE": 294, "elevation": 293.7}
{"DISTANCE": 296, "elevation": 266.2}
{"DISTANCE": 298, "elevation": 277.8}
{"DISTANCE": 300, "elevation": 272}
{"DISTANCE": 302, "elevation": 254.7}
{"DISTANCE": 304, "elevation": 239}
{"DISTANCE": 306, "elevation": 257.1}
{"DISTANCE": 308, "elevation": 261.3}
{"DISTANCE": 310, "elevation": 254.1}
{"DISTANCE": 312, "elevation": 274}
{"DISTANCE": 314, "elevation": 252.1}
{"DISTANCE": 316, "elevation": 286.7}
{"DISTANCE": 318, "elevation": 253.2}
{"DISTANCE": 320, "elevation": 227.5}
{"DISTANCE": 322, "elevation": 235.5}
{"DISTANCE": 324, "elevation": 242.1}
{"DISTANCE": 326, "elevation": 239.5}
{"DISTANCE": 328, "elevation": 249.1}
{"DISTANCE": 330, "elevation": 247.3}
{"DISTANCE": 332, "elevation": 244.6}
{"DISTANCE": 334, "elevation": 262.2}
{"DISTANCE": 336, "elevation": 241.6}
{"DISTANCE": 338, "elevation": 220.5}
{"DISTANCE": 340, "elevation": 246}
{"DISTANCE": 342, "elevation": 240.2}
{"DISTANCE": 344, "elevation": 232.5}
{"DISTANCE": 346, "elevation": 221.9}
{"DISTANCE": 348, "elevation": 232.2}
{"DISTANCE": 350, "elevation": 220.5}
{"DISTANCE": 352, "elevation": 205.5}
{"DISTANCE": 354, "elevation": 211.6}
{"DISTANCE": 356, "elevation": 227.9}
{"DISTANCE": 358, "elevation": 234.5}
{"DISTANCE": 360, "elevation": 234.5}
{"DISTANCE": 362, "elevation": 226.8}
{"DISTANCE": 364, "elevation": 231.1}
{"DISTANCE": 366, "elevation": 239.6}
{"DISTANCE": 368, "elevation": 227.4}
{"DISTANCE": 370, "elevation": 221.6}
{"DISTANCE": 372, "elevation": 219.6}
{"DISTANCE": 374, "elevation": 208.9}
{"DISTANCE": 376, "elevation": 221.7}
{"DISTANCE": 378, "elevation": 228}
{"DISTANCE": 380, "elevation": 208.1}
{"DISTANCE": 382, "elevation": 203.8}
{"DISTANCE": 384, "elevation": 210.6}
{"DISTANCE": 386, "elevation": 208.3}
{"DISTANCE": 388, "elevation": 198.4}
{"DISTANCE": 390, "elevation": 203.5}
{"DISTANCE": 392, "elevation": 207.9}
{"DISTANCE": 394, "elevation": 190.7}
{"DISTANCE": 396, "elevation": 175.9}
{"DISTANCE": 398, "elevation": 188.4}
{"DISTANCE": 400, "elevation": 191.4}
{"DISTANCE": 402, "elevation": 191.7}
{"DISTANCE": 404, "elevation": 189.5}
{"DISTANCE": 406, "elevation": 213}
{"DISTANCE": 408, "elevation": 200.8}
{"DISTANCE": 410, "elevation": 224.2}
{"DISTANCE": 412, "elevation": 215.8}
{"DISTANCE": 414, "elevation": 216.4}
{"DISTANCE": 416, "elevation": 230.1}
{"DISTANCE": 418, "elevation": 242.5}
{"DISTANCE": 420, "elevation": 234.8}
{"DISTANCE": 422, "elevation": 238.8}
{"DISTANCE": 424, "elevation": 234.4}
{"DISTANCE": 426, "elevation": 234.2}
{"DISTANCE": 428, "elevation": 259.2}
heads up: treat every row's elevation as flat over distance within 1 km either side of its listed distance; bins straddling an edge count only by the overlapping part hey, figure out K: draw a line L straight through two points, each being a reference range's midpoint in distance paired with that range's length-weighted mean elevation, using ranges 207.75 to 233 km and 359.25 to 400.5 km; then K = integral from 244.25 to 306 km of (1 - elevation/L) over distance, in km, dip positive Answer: 7.6 km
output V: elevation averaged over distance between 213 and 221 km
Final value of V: 325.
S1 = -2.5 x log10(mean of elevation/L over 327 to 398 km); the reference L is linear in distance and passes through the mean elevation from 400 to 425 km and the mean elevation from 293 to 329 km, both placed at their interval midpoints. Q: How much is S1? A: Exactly 0.07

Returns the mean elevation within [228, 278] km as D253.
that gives 248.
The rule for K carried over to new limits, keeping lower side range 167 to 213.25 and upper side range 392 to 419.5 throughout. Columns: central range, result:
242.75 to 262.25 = 4.5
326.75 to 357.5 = 1.3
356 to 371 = 0.0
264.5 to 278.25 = 2.9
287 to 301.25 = -0.6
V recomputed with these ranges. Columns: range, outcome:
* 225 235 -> 308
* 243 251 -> 299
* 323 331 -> 245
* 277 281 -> 278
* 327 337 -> 249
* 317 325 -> 240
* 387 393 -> 203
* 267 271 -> 198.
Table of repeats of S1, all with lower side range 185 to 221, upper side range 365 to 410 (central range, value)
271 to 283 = 0.05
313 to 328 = 0.01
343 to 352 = 0.04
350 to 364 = 0.02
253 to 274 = 0.49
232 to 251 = -0.01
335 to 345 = 0.01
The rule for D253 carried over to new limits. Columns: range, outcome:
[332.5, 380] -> 228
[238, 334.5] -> 252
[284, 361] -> 252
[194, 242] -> 319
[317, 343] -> 242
